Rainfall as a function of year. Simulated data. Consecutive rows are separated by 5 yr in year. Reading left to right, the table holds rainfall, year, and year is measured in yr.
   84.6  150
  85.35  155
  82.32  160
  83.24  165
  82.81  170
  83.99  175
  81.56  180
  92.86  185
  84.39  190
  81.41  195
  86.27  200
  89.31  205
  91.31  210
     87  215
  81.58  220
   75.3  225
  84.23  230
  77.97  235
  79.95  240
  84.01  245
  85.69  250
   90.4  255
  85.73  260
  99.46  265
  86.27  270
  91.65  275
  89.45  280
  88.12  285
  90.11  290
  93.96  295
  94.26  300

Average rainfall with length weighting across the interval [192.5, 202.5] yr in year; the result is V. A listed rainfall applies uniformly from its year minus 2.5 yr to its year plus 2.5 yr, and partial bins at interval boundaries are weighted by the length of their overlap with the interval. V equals 83.8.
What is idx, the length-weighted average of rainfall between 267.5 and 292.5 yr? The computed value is 89.1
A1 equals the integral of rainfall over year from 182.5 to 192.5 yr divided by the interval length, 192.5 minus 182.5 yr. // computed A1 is 88.6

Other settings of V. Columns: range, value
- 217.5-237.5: 79.8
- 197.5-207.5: 87.8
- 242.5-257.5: 86.7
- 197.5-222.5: 87.1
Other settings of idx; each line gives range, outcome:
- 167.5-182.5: 82.8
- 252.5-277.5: 90.7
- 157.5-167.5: 82.8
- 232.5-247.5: 80.6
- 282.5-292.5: 89.1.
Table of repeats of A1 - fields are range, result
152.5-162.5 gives 83.8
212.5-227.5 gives 81.3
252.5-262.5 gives 88.1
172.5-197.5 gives 84.8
